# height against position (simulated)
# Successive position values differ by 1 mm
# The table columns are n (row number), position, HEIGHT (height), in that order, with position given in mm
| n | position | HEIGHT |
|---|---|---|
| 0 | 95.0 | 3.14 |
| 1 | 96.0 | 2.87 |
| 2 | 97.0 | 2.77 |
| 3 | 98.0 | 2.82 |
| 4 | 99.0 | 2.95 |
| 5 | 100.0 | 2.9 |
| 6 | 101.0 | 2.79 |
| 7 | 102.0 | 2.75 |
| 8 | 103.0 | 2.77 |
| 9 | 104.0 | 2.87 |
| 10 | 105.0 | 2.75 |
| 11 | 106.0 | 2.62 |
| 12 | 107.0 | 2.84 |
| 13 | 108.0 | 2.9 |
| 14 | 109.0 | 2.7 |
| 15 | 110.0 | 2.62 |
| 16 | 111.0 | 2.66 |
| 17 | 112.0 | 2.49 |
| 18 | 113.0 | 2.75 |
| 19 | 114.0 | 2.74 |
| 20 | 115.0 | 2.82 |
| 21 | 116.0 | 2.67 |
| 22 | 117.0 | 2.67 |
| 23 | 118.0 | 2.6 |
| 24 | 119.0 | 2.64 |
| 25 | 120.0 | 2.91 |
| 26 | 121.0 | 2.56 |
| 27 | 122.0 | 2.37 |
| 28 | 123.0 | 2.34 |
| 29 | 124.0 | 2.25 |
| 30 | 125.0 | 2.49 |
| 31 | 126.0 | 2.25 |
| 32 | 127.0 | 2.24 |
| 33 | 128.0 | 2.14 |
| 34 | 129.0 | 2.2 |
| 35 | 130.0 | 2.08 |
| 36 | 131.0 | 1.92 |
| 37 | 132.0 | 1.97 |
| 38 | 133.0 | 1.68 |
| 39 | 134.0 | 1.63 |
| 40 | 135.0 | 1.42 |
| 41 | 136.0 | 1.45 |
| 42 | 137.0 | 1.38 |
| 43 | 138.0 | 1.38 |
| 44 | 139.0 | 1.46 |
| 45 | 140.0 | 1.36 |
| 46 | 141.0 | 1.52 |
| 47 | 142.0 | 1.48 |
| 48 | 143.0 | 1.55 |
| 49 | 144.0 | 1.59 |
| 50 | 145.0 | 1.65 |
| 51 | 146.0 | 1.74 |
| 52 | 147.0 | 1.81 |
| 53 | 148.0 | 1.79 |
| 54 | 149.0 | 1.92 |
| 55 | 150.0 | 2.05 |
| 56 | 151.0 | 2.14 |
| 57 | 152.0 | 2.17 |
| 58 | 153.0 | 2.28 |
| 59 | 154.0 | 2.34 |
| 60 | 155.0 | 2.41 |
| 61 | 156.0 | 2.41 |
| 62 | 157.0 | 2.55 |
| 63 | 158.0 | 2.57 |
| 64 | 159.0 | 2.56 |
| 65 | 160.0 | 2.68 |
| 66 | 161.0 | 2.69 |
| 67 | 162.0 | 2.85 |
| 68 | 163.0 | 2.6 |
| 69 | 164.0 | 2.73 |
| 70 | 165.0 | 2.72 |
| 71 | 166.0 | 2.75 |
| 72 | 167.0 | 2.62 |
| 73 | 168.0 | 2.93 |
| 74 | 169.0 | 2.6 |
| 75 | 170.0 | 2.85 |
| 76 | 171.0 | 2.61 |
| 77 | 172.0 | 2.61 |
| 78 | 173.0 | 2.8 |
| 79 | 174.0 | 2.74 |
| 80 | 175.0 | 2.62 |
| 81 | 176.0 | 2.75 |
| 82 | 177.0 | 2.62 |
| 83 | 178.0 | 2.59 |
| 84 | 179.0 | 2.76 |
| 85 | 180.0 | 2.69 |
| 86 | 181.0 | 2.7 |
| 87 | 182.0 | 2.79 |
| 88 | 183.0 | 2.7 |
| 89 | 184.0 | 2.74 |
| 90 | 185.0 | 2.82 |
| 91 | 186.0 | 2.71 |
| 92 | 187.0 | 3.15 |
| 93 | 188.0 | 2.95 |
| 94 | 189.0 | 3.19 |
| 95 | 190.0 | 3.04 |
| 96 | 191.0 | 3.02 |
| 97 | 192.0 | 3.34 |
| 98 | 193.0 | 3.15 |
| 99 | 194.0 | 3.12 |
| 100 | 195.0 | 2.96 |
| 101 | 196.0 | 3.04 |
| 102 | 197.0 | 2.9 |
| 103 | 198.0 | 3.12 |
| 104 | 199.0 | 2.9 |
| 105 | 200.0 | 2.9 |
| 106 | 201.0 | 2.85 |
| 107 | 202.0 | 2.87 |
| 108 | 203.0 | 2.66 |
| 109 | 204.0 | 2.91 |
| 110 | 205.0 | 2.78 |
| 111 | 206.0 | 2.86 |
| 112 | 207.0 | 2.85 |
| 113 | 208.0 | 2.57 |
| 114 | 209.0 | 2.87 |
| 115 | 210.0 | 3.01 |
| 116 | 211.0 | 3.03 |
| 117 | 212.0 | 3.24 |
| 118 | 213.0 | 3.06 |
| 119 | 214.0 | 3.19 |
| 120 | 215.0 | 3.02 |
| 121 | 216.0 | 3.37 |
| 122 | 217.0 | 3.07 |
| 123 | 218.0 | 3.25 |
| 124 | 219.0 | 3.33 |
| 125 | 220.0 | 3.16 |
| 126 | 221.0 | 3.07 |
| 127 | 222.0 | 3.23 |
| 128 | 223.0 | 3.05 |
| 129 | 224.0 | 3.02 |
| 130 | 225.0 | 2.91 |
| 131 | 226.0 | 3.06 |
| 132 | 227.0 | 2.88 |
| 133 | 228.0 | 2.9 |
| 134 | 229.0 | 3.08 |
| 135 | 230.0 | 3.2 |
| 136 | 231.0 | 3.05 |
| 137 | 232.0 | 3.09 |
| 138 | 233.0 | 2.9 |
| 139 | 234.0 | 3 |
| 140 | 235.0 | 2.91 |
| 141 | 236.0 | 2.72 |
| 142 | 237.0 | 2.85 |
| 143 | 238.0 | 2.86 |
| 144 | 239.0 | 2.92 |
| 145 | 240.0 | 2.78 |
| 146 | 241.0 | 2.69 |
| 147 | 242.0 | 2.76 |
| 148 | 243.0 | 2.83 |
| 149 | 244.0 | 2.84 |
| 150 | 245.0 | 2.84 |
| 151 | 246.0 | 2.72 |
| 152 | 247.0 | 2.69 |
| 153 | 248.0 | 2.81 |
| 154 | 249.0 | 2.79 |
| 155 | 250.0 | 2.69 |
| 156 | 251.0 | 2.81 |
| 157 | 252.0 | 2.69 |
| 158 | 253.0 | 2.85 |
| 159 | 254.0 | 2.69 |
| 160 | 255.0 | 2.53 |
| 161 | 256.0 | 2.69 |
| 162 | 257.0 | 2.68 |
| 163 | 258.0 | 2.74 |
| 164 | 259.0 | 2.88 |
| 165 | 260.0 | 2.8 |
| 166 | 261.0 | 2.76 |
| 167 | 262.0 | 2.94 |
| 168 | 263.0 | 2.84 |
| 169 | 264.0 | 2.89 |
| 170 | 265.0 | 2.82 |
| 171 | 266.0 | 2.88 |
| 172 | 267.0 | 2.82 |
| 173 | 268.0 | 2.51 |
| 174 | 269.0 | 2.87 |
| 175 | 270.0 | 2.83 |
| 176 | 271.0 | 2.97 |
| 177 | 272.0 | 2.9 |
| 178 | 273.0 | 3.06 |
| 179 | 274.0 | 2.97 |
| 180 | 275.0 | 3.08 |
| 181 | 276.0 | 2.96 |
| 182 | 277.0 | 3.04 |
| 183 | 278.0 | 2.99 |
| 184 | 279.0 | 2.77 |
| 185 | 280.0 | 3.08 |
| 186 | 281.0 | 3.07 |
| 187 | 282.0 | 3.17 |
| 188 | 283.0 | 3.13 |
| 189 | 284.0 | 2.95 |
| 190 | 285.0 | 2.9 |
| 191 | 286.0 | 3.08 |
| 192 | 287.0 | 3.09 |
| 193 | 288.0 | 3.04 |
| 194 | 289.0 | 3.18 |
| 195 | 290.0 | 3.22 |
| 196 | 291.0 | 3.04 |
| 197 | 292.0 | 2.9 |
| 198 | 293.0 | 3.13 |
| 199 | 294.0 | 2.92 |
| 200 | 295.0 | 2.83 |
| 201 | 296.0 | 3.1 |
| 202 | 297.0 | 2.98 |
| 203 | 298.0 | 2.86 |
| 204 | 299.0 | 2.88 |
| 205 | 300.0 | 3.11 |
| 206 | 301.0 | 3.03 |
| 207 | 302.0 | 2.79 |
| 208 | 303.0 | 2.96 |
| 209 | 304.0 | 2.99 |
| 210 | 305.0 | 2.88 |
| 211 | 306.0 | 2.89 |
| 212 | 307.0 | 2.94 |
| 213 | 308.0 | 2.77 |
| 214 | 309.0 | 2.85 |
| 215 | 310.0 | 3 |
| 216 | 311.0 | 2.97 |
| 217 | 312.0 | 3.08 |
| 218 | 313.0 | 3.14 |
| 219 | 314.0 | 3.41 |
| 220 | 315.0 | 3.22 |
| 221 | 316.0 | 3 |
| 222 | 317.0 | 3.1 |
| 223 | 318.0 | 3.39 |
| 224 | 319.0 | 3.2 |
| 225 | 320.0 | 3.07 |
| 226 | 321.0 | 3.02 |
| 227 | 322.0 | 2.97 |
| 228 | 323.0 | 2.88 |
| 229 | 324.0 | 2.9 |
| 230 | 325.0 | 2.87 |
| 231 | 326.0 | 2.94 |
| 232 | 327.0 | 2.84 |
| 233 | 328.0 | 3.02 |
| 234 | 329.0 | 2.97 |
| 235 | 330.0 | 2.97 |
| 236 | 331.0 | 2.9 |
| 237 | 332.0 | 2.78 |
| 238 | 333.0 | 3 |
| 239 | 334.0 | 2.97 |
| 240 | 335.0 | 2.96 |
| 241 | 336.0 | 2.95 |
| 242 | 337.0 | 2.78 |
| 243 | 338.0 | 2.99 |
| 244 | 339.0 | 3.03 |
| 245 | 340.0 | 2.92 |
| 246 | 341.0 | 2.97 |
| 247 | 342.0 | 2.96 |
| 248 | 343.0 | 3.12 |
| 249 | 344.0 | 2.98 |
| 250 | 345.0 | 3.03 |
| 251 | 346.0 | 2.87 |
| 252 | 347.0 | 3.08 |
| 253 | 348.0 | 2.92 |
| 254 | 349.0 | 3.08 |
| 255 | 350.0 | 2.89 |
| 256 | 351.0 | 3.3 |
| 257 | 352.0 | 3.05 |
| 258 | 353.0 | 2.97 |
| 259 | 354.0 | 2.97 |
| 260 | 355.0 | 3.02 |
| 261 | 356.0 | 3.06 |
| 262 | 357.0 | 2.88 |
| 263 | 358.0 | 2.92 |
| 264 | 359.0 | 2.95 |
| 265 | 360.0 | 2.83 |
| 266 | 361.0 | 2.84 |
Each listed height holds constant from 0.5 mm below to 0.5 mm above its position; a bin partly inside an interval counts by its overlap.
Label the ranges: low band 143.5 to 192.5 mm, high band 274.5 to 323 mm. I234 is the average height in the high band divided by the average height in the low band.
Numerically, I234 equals 1.18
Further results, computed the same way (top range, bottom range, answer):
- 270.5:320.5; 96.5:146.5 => 1.32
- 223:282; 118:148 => 1.49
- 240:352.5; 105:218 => 1.16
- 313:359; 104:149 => 1.39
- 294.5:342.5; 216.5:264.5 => 1.03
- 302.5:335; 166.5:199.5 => 1.05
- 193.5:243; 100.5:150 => 1.35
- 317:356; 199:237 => 1.00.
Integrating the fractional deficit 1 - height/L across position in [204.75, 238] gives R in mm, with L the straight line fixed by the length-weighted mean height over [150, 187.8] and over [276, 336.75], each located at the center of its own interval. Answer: -2.9 mm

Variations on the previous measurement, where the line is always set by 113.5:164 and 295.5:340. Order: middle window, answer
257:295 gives -2.1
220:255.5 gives -3.7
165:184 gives -3.3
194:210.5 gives -3.0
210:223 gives -3.4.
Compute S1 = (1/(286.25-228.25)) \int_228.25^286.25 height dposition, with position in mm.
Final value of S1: 2.87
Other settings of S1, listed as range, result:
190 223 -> 3.02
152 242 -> 2.86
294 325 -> 3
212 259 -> 2.92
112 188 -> 2.34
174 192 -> 2.83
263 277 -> 2.89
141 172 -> 2.31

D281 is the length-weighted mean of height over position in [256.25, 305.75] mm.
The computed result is 2.94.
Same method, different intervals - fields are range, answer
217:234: 3.07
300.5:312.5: 2.93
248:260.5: 2.74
